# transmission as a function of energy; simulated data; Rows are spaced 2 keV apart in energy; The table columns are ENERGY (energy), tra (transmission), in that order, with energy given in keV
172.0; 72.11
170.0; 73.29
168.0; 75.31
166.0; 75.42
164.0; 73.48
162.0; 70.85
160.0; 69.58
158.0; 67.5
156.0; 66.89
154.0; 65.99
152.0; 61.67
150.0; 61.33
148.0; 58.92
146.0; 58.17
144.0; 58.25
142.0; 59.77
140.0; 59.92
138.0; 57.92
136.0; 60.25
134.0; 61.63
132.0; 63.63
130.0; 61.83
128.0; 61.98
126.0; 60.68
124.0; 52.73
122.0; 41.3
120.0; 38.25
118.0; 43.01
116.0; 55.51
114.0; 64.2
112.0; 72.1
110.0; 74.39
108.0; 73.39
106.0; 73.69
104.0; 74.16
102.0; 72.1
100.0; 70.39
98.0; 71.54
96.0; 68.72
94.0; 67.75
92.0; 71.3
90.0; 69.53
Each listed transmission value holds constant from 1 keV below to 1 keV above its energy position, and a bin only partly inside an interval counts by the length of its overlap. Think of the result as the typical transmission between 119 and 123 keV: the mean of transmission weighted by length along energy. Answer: 39.8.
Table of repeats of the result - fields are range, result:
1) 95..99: 70.1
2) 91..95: 69.5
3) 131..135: 62.6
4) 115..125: 46.2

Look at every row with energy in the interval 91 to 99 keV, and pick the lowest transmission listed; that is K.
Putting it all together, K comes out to 67.75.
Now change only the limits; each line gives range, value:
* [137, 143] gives 57.92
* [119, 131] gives 38.25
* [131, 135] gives 61.63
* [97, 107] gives 70.39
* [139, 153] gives 58.17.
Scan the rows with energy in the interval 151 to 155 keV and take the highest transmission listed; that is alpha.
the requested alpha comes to 65.99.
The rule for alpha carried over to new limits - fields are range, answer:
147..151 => 61.33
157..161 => 69.58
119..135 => 63.63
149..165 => 73.48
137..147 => 59.92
